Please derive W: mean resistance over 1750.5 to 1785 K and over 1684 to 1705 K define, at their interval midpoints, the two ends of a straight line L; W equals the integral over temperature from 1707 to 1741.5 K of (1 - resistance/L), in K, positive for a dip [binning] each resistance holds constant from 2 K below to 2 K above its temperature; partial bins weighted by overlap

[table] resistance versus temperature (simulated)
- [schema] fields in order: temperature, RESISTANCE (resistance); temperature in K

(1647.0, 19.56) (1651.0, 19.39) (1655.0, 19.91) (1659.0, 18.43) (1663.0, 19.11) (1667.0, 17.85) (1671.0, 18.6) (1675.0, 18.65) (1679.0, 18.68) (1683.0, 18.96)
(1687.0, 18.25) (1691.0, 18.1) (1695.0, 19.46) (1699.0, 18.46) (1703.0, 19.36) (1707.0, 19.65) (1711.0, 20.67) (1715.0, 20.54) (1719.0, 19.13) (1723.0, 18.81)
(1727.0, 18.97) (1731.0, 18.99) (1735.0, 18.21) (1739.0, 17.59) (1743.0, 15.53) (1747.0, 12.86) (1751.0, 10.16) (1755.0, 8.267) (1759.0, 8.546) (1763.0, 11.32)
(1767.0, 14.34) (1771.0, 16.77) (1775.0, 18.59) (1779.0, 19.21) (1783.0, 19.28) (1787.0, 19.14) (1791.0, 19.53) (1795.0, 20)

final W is -4.4 K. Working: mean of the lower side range 18.7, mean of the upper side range 14.2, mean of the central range 19.1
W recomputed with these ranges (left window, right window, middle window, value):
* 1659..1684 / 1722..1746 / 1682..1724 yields -2.4 K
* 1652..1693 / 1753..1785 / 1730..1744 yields -1.5 K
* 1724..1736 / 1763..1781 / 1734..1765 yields 9.1 K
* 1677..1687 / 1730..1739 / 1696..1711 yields -0.7 K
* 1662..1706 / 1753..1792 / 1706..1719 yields -1.9 K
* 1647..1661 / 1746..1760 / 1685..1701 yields -3.1 K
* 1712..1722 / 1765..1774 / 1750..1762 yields 5.5 K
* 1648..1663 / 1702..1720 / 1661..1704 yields 2.0 K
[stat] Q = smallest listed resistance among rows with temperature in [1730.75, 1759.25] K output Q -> 8.267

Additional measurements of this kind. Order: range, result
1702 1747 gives 12.86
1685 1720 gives 18.1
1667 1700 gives 17.85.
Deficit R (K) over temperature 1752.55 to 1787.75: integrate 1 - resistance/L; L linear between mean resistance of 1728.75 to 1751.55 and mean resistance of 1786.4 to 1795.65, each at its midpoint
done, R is 6.6 K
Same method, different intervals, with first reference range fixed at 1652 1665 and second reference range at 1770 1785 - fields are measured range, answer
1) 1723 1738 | 0.1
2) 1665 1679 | 0.5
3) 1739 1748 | 1.8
